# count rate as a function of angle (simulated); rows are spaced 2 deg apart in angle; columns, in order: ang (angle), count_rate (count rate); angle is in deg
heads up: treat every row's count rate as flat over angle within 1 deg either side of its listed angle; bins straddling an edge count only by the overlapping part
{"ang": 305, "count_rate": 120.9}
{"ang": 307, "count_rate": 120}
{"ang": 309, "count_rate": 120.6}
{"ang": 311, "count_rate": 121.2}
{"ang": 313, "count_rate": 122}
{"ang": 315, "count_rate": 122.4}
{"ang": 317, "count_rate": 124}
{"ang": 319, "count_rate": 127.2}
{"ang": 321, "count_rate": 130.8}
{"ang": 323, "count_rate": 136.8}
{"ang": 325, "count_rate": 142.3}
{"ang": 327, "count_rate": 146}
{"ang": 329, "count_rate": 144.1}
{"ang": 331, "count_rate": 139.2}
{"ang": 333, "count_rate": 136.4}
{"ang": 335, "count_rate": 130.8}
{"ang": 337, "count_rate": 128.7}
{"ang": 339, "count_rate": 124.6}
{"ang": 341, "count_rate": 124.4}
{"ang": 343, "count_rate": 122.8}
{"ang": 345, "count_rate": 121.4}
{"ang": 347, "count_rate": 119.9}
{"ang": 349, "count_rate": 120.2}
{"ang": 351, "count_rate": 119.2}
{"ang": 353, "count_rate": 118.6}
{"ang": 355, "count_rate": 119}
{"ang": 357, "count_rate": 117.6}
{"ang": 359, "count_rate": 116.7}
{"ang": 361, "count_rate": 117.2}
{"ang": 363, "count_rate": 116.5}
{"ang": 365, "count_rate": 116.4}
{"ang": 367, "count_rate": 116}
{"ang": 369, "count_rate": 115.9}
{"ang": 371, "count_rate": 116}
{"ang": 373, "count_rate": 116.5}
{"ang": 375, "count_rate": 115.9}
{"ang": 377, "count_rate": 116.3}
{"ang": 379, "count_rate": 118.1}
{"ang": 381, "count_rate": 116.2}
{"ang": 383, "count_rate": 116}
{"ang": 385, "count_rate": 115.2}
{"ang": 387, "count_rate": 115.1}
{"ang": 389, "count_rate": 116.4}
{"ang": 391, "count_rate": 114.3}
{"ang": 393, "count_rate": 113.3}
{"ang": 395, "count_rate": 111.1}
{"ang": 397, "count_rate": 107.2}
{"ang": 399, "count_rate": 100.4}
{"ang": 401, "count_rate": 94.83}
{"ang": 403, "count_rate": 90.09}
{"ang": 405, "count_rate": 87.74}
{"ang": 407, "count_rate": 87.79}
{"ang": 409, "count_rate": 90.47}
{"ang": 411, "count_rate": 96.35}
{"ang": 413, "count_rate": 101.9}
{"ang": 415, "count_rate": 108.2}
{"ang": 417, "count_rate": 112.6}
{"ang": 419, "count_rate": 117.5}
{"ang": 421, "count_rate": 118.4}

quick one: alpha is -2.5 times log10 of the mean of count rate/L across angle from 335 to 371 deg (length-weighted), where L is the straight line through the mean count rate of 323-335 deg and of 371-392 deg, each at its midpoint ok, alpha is 0.08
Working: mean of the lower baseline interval 140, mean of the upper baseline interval 116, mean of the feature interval 120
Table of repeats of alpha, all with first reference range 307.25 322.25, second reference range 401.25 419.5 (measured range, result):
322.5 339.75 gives -0.14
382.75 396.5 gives -0.10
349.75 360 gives -0.05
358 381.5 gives -0.07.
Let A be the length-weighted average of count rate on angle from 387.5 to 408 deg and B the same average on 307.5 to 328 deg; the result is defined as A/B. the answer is 0.8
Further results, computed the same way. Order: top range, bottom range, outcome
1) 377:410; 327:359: 0.84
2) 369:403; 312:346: 0.86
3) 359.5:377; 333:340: 0.90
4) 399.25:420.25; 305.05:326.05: 0.78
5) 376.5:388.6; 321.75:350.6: 0.89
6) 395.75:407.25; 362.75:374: 0.82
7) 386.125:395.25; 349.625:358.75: 0.96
